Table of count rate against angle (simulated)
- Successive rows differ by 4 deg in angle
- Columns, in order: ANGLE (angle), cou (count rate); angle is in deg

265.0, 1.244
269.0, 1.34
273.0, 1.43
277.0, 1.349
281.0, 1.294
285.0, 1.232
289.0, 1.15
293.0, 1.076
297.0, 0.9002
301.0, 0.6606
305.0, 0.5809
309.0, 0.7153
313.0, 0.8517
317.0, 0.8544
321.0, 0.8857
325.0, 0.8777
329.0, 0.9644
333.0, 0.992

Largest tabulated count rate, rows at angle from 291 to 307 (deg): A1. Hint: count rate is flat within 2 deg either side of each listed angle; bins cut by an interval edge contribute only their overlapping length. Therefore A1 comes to 1.076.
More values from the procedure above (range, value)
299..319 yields 0.8544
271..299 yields 1.43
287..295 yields 1.15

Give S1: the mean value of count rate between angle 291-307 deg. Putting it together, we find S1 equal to 0.804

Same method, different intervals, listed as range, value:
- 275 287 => 1.29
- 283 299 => 1.09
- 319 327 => 0.882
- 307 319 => 0.807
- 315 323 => 0.87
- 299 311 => 0.652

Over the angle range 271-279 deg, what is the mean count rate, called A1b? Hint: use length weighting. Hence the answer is 1.39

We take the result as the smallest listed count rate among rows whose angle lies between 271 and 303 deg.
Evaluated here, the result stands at 0.6606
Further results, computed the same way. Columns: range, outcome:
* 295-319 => 0.5809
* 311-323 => 0.8517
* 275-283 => 1.294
